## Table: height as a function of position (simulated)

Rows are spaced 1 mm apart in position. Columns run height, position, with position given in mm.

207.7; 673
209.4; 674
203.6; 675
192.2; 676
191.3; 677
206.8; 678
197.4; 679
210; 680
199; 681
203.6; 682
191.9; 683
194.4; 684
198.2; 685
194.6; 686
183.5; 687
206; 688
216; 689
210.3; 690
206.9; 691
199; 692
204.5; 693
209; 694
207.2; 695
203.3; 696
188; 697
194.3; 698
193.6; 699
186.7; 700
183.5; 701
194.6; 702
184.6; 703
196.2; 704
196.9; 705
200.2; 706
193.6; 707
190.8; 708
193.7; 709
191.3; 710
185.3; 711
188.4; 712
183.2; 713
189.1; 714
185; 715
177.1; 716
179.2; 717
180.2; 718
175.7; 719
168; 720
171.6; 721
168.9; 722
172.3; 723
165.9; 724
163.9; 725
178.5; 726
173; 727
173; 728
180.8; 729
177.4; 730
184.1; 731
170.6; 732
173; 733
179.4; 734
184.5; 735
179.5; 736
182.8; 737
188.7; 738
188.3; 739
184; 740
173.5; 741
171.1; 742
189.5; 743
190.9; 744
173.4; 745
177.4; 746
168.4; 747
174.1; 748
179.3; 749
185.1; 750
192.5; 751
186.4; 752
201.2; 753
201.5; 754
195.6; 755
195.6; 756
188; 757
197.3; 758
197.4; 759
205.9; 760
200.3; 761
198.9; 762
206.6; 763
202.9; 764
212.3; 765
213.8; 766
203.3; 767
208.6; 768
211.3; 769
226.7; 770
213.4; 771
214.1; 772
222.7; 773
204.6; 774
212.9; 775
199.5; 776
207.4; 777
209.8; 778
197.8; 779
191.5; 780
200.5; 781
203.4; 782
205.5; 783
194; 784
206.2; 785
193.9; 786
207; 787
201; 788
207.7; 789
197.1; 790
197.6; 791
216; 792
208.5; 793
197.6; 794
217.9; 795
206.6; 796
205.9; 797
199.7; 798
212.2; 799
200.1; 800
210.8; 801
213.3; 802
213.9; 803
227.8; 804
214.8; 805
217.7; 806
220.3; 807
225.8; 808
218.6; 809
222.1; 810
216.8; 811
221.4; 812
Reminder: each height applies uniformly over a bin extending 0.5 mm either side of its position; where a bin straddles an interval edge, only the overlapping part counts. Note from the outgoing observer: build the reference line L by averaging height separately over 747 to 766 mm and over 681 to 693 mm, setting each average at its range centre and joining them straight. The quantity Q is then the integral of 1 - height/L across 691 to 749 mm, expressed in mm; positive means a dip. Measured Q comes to 4.1 mm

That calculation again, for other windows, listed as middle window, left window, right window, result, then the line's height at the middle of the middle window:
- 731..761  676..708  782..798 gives 2.3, 201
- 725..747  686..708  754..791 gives 2.4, 201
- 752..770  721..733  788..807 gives -1.1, 191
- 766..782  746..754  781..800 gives -1.0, 196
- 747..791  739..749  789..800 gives -2.1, 192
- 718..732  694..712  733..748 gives 0.9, 186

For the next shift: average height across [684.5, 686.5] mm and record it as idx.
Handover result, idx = 196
